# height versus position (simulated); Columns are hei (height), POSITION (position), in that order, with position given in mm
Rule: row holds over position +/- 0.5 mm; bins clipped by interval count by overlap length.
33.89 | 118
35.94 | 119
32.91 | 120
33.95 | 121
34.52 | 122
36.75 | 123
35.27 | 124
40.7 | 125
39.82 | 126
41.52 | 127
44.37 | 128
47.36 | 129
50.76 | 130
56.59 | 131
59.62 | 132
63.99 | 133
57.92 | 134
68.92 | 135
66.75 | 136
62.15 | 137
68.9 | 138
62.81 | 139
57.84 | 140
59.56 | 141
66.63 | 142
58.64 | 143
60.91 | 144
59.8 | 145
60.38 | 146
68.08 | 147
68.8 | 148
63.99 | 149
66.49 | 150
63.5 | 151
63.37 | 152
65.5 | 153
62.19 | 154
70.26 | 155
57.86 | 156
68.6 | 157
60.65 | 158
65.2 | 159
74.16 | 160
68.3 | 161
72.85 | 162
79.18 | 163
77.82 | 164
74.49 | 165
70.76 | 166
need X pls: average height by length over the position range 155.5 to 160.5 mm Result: 65.3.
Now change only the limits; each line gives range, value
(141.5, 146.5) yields 61.3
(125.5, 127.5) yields 40.7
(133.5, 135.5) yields 63.4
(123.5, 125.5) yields 38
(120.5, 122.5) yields 34.2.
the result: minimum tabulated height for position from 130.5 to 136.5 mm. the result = 56.59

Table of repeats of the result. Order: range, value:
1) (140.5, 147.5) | 58.64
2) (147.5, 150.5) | 63.99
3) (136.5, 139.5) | 62.15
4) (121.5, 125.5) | 34.52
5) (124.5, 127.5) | 39.82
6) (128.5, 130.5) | 47.36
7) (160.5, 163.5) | 68.3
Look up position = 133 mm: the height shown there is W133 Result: 63.99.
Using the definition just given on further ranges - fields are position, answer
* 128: 44.37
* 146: 60.38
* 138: 68.9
